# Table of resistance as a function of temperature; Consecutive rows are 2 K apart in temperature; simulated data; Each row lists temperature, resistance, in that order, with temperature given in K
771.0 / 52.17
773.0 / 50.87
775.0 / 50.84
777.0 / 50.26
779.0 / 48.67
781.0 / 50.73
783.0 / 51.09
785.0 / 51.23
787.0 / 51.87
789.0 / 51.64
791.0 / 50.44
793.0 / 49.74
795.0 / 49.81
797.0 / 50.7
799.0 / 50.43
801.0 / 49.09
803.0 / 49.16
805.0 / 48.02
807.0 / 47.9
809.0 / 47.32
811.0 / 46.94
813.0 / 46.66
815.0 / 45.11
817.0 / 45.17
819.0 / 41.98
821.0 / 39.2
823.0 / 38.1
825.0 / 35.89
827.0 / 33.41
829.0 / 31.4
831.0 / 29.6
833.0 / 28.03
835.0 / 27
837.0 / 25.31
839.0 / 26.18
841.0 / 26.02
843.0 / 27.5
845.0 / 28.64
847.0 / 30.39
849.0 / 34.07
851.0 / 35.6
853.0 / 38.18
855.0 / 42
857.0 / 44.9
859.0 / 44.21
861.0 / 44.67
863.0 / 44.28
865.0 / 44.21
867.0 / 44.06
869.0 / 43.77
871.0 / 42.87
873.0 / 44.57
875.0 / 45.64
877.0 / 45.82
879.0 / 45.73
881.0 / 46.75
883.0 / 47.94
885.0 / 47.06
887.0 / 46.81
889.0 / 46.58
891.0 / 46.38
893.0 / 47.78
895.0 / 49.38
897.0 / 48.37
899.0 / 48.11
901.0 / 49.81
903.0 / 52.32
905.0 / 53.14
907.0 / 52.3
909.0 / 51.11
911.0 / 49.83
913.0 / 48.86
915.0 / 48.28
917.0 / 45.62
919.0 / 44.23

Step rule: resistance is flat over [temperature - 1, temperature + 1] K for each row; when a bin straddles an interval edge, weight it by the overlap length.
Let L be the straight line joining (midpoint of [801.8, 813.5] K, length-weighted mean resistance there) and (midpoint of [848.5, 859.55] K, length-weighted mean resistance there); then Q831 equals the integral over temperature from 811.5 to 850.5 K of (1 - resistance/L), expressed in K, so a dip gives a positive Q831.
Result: 9.0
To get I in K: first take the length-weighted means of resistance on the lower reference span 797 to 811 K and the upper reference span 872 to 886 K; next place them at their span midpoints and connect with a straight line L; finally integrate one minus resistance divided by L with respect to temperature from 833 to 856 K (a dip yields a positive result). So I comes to 8.0 K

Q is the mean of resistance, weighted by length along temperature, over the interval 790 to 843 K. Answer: 40.5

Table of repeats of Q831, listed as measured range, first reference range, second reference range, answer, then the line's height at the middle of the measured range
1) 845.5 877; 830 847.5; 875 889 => -3.4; 37.5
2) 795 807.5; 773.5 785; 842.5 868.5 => -0.6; 47.1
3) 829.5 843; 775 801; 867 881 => 5.7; 47.3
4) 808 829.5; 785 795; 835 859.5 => 0.4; 41.9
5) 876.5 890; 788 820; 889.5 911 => 0.8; 49.5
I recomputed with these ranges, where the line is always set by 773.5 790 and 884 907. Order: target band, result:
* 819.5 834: 4.66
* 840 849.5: 3.94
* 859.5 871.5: 1.30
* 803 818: 1.02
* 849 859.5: 1.99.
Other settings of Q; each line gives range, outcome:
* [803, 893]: 40.2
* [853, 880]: 44.1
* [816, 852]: 32.4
